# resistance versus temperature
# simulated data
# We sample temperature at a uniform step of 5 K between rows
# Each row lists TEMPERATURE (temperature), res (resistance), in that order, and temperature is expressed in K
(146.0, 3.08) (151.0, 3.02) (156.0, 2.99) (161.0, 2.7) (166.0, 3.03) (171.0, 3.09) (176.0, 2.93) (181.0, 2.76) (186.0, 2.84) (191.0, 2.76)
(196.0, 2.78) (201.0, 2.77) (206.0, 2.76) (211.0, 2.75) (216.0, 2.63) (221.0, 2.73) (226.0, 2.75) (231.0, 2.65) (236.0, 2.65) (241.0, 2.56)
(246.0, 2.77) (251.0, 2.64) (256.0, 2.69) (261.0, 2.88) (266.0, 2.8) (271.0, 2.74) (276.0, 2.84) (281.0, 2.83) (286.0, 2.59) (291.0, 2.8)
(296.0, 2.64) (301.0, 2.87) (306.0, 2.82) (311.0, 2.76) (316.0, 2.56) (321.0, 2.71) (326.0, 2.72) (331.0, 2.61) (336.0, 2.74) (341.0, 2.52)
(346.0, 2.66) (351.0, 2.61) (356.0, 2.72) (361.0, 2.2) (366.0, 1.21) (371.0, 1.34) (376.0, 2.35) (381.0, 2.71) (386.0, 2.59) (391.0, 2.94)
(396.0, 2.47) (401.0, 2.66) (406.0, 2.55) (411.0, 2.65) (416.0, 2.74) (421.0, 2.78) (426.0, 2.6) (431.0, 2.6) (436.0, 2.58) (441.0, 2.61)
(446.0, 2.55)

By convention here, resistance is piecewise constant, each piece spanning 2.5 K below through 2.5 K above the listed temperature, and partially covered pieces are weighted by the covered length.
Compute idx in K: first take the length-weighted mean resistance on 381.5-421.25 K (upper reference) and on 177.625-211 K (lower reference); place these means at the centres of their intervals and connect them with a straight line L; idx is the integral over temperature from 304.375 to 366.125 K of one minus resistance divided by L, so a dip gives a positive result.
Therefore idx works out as 3.0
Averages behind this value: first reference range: 2.78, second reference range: 2.67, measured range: 2.57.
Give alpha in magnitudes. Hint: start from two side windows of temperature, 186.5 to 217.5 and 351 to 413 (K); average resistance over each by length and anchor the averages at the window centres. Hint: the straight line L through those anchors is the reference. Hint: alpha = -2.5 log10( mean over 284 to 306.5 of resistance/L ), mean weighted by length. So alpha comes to -0.08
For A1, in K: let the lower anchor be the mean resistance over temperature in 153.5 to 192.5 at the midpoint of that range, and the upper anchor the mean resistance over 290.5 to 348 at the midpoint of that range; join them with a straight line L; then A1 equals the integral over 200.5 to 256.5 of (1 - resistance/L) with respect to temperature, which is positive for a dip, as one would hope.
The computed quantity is 2.47 K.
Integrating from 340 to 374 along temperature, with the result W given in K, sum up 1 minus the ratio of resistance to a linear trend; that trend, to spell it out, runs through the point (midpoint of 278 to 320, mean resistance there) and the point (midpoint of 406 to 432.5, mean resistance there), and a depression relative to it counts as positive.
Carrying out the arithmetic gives 6.73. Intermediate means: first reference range 2.73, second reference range 2.67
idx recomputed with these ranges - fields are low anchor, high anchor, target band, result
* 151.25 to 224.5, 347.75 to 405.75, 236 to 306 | -3.3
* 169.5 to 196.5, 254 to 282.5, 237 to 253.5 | 0.9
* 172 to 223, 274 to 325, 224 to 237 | 0.4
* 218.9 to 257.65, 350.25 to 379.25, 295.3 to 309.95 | -2.7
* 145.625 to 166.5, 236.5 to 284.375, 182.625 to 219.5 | 1.3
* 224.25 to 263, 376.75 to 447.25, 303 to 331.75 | -0.4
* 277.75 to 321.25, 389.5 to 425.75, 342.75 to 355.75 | 0.3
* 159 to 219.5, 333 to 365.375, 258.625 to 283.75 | -1.5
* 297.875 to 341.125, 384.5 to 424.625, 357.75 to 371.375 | 5.1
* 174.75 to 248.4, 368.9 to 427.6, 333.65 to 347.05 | -0.2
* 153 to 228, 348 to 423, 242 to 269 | -0.5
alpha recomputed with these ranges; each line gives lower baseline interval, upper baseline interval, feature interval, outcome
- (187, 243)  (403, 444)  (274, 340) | -0.02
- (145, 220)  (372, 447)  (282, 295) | 0.01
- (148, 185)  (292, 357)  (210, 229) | 0.05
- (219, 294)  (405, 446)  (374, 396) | 0.01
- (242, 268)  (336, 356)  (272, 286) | -0.03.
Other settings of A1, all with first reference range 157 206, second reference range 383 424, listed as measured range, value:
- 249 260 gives 0.38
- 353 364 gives 1.21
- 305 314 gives -0.08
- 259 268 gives -0.18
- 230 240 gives 0.61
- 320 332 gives 0.22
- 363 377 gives 5.82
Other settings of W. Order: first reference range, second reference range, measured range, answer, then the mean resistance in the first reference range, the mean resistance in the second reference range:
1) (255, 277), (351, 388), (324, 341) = -1.9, 2.79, 2.18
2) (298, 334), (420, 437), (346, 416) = 6.9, 2.72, 2.63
